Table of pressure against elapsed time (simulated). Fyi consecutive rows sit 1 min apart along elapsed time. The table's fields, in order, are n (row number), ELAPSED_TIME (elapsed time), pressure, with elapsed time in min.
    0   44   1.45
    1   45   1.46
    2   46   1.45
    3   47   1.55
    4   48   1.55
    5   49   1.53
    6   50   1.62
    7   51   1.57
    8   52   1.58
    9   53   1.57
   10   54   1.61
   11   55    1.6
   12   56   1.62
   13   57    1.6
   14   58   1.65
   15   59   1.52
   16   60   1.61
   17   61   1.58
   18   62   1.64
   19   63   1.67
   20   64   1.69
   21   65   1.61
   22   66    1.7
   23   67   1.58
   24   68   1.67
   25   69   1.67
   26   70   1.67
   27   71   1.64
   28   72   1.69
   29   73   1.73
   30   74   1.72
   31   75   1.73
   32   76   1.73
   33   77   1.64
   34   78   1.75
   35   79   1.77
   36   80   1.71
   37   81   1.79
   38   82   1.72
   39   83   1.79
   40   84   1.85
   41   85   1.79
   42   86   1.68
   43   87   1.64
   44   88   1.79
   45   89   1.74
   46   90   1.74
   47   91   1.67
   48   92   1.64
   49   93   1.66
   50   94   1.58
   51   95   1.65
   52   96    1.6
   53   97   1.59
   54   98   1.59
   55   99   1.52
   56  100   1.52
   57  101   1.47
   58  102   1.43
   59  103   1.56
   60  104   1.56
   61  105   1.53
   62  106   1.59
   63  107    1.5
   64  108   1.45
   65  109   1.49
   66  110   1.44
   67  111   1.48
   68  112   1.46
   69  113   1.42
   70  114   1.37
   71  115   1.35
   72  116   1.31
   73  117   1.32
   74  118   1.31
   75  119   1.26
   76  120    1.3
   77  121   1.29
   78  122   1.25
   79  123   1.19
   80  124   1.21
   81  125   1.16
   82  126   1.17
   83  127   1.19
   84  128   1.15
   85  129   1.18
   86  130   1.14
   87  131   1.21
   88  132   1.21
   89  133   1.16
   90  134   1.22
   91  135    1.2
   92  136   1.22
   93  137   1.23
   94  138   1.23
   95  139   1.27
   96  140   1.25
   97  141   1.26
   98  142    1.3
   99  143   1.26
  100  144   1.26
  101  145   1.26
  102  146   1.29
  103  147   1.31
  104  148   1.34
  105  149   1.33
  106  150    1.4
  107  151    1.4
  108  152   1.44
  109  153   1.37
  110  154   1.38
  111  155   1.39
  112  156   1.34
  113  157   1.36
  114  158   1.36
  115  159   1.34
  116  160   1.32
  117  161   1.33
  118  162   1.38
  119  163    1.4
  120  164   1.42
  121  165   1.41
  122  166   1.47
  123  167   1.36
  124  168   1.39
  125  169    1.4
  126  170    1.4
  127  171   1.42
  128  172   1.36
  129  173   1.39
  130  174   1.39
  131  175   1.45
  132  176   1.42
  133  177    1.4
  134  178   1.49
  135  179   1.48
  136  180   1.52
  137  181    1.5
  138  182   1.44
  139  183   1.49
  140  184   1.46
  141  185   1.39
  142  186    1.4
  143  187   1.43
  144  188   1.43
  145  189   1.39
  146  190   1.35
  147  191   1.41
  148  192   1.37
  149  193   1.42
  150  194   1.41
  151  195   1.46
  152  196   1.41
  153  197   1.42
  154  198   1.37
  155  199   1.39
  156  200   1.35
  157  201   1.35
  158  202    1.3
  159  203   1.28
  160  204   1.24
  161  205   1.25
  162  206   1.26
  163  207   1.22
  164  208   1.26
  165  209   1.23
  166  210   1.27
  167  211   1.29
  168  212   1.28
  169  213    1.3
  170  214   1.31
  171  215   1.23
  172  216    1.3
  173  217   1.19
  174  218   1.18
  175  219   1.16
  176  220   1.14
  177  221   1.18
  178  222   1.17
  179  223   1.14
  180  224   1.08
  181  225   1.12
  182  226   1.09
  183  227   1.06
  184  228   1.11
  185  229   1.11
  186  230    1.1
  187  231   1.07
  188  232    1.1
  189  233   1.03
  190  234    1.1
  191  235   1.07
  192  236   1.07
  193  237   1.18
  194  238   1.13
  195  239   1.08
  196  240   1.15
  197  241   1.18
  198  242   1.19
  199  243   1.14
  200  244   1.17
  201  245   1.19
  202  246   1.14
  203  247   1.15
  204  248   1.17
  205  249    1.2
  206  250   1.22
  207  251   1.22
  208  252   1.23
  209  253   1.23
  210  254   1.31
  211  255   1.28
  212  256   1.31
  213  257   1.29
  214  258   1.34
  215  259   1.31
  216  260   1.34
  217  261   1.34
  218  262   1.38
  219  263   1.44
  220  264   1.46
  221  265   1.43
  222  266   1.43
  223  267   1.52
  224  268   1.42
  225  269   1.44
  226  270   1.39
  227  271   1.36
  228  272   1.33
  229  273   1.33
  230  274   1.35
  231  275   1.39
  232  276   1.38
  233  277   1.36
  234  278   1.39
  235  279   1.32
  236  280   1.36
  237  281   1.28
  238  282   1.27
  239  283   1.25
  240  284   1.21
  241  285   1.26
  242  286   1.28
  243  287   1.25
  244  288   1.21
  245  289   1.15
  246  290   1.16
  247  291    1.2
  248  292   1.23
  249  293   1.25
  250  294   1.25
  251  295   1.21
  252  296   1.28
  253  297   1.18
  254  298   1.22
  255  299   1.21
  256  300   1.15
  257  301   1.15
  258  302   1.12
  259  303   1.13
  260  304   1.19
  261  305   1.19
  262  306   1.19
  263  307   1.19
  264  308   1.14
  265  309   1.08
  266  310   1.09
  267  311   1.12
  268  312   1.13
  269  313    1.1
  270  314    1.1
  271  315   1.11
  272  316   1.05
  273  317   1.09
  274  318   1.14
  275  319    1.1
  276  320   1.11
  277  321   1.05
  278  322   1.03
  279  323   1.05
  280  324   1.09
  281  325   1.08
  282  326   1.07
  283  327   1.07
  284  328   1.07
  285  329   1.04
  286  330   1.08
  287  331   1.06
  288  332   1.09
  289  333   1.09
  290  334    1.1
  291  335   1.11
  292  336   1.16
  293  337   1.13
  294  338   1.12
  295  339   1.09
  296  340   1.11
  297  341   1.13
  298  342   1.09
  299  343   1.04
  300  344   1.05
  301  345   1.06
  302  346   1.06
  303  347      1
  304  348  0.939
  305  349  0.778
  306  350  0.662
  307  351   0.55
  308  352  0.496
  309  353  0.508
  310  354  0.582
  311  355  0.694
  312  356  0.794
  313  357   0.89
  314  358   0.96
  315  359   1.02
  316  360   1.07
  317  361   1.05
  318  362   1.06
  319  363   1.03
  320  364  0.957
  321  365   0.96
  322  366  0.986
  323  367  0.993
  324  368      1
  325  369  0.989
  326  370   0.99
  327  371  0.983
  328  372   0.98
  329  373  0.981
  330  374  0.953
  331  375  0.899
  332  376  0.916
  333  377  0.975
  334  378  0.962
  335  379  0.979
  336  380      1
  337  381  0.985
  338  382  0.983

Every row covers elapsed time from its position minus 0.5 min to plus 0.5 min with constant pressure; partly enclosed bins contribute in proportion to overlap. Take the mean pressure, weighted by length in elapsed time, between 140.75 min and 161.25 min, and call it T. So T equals 1.34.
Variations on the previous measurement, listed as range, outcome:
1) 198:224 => 1.25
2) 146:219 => 1.36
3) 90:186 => 1.38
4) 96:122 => 1.44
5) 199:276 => 1.24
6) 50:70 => 1.62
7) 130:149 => 1.25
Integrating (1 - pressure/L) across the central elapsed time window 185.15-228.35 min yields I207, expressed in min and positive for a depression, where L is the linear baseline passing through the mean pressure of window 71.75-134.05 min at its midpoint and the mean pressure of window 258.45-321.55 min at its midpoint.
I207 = 2.5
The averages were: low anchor 1.5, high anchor 1.25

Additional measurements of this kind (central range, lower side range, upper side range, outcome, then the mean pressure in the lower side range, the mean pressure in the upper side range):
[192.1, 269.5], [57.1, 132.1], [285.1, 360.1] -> 0.37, 1.53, 1.07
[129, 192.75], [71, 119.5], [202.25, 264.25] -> 2.20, 1.59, 1.21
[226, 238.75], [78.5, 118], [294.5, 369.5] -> 1.76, 1.58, 1.04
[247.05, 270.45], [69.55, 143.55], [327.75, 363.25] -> -3.75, 1.47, 0.964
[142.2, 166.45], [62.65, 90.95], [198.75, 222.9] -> 1.49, 1.71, 1.25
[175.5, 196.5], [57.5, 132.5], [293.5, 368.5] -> -1.39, 1.53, 1.04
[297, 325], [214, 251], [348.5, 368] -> -4.76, 1.14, 0.848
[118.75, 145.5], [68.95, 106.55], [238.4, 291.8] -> 5.87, 1.66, 1.29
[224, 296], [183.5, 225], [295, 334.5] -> -2.33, 1.3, 1.12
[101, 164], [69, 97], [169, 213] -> 9.25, 1.7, 1.38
